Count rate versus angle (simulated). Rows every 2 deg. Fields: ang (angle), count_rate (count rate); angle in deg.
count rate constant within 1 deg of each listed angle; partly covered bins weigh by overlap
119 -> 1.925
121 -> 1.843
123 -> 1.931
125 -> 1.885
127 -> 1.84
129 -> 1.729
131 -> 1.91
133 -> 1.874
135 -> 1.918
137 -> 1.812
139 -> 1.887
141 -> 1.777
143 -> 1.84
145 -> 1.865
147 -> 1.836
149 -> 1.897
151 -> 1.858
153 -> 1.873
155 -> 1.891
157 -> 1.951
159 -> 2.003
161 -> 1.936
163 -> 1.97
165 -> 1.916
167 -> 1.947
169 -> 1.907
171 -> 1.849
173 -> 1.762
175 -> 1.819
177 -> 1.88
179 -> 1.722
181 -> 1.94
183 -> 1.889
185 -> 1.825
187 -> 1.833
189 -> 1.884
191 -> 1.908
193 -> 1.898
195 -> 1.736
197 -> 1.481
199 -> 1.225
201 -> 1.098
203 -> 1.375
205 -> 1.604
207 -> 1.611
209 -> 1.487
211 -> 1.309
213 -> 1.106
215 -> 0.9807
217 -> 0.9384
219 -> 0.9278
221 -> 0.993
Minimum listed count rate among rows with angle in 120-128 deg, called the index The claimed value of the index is 1.84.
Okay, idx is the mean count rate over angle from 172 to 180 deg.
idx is 1.8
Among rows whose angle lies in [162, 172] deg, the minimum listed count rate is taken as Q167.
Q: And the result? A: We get 1.849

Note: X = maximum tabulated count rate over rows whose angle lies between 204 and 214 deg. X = 1.611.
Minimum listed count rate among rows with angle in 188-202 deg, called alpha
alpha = 1.098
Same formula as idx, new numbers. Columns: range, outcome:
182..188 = 1.85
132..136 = 1.9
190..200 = 1.65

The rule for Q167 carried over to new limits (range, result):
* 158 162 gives 1.936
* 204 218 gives 0.9384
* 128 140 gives 1.729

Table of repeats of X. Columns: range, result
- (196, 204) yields 1.481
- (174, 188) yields 1.94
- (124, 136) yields 1.918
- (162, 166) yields 1.97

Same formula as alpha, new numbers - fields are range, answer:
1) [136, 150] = 1.777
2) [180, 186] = 1.825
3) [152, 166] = 1.873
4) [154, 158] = 1.891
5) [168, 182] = 1.722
